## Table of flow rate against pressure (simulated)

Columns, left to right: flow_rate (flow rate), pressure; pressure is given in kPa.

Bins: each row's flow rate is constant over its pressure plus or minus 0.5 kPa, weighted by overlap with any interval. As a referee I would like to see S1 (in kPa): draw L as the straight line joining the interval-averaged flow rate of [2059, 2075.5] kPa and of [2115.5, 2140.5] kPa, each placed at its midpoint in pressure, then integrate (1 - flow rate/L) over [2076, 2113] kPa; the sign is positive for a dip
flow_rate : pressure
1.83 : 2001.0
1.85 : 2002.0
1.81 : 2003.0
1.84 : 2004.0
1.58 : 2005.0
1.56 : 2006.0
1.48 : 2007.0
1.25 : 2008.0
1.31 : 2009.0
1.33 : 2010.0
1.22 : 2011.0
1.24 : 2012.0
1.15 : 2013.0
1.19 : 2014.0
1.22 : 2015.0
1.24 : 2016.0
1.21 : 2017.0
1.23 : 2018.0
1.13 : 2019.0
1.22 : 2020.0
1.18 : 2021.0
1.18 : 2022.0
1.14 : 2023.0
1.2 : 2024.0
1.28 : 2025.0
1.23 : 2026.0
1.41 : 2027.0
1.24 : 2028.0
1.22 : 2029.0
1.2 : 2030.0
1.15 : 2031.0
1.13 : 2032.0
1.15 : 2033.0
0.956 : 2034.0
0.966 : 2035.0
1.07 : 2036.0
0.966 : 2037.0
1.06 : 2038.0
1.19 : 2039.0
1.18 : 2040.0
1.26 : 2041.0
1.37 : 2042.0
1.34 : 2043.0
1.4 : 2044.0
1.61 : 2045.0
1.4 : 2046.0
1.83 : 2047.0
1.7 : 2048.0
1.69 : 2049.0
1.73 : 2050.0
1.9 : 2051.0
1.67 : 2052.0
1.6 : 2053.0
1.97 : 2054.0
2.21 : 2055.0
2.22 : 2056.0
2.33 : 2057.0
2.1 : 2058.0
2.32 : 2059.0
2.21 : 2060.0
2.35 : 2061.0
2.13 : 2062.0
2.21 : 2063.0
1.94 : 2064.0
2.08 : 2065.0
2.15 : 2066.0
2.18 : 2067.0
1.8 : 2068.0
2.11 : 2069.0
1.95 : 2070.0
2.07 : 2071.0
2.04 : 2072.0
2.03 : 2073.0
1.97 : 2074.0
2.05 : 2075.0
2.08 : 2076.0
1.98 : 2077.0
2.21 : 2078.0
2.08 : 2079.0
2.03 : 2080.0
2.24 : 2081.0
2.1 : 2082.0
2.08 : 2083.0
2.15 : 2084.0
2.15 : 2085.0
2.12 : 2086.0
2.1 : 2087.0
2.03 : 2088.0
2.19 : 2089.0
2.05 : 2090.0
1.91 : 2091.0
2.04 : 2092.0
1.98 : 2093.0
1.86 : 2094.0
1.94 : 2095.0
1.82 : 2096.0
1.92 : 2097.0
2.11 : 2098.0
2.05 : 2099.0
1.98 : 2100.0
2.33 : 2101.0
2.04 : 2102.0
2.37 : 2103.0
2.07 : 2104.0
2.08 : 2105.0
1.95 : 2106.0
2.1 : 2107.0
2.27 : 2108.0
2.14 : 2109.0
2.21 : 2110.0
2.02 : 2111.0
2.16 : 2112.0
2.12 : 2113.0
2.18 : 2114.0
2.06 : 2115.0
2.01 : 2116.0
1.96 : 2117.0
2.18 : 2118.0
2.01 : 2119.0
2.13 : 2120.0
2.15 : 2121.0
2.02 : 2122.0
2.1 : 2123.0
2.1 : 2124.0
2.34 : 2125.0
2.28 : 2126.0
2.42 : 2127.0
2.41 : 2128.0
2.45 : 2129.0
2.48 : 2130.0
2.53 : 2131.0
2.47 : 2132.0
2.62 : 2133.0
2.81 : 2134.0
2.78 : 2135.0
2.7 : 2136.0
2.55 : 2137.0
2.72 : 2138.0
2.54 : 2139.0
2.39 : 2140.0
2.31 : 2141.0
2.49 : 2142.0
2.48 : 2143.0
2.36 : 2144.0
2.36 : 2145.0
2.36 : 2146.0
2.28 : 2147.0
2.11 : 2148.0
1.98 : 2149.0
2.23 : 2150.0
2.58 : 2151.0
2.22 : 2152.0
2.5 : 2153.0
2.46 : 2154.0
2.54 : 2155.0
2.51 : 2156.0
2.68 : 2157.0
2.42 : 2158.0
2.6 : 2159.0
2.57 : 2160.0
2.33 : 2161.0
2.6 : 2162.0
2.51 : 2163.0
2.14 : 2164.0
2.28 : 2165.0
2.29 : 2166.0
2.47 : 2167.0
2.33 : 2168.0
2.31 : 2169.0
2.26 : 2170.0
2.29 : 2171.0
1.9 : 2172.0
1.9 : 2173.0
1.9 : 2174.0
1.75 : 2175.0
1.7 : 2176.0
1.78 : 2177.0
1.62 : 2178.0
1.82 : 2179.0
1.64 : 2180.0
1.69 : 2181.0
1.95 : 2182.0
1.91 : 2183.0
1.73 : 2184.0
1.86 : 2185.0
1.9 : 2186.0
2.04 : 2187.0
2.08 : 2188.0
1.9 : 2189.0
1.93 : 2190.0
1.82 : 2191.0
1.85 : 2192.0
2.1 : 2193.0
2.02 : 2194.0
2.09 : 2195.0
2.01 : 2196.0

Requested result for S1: 2.19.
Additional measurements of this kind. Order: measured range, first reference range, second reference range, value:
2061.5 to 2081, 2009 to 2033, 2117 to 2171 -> -4.3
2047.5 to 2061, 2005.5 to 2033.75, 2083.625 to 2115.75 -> -3.2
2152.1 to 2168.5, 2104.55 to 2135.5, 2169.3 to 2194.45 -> -3.5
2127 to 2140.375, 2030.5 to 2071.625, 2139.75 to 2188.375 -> -3.3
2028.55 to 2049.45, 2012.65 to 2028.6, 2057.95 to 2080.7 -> 3.7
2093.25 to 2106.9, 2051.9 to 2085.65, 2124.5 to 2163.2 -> 1.2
